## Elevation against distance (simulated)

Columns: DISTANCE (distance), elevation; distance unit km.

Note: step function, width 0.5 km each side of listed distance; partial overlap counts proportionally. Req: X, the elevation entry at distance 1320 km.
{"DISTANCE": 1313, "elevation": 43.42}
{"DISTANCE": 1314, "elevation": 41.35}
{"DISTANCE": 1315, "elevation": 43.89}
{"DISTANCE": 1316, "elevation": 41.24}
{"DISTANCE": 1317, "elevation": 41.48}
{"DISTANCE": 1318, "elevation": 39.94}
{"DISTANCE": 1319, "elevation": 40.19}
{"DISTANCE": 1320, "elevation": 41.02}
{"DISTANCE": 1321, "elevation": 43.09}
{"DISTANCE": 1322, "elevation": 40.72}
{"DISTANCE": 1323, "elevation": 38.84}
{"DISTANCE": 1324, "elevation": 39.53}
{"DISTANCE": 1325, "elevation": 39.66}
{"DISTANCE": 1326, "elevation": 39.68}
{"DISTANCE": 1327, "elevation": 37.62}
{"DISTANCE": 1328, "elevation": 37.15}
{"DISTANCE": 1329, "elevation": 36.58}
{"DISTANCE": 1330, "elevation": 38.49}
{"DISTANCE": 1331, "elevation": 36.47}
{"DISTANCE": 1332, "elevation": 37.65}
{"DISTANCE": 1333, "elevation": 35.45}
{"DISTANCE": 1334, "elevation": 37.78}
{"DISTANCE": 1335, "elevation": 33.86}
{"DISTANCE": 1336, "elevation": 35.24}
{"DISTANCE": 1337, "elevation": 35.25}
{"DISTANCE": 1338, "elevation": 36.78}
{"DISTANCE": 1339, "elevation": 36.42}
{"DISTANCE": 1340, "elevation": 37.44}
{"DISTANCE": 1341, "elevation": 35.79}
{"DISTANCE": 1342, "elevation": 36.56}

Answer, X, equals 41.02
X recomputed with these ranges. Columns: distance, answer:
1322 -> 40.72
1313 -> 43.42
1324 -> 39.53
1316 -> 41.24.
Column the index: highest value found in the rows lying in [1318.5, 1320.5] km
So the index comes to 41.02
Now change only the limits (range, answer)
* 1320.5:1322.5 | 43.09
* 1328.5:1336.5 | 38.49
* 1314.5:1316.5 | 43.89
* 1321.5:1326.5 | 40.72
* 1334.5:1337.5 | 35.25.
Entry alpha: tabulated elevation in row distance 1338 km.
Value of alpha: 36.78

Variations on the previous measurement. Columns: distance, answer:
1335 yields 33.86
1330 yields 38.49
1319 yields 40.19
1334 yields 37.78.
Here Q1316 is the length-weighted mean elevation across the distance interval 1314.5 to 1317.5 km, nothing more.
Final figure 42.2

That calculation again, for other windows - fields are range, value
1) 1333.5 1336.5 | 35.6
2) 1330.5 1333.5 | 36.5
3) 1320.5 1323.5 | 40.9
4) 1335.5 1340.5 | 36.2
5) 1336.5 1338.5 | 36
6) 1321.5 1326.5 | 39.7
